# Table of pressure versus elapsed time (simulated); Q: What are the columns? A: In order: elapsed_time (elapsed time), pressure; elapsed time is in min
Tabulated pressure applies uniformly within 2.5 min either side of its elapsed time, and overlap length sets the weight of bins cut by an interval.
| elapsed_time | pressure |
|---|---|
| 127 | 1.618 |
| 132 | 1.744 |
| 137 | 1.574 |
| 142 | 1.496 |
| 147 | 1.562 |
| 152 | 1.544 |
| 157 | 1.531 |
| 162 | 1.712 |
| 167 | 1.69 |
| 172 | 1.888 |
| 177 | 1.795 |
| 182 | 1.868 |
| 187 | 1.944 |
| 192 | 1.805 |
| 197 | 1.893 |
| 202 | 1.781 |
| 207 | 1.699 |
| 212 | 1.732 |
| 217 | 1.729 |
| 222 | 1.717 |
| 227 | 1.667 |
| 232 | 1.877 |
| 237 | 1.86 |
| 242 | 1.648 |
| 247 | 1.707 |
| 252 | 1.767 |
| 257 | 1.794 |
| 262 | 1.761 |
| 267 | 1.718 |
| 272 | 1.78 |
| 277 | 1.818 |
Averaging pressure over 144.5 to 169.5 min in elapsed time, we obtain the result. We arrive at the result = 1.61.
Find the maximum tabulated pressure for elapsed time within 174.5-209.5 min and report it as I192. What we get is 1.944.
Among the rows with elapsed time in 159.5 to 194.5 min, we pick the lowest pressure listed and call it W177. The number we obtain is 1.69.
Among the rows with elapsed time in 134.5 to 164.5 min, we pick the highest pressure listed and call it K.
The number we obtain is 1.712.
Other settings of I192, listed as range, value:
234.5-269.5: 1.86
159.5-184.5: 1.888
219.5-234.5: 1.877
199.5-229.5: 1.781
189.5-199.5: 1.893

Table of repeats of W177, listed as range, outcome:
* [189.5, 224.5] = 1.699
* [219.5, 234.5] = 1.667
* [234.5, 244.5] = 1.648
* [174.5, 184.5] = 1.795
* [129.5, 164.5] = 1.496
